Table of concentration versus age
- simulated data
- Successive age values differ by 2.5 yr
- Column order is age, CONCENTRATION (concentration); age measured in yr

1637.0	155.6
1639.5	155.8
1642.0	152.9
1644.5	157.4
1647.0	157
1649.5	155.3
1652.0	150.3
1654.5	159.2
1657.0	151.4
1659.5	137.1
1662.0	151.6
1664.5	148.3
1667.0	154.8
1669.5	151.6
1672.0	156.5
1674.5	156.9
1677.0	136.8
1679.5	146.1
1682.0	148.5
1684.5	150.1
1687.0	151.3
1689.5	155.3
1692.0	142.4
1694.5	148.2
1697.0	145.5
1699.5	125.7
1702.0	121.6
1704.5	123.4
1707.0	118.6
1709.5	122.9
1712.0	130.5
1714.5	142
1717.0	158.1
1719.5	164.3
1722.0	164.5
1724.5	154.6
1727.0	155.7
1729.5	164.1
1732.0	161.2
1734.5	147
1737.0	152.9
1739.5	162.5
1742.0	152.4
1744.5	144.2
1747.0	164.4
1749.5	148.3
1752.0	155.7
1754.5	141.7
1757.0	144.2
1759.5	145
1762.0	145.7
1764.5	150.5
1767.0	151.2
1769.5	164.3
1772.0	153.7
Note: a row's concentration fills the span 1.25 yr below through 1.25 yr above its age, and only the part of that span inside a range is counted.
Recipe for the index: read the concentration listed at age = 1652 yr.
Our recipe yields 150.3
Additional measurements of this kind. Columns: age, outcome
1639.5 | 155.8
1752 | 155.7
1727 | 155.7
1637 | 155.6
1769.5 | 164.3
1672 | 156.5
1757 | 144.2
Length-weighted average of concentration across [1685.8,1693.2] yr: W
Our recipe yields 150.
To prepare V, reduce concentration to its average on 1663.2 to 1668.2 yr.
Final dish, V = 152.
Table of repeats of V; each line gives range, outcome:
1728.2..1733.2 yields 163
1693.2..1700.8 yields 140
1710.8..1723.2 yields 152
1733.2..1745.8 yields 152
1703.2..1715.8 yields 128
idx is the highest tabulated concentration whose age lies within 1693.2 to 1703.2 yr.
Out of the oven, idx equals 148.2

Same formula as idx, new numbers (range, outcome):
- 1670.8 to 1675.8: 156.9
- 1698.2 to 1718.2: 158.1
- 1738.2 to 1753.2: 164.4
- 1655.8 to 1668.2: 154.8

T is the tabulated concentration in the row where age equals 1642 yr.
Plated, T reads 152.9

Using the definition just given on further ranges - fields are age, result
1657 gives 151.4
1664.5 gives 148.3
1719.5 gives 164.3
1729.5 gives 164.1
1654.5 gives 159.2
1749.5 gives 148.3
